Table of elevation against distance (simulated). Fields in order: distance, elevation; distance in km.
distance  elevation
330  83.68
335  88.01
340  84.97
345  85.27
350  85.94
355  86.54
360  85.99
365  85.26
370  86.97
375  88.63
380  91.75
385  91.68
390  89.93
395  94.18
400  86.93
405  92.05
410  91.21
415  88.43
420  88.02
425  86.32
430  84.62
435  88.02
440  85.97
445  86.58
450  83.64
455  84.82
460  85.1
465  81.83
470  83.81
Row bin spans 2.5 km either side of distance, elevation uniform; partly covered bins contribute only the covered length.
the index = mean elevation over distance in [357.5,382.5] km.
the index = 87.7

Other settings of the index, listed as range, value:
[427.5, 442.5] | 86.2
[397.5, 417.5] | 89.7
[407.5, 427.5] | 88.5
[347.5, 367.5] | 85.9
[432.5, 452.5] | 86.1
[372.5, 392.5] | 90.5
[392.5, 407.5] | 91.1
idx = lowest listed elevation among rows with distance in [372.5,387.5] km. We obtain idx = 88.63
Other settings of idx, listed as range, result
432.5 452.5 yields 83.64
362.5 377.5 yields 85.26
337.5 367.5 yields 84.97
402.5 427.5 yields 86.32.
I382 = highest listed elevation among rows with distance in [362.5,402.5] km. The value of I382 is 94.18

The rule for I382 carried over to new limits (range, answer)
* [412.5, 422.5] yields 88.43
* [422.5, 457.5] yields 88.02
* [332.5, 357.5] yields 88.01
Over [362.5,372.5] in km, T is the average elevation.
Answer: 86.1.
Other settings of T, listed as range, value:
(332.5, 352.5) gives 86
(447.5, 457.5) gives 84.2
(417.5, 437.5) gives 86.7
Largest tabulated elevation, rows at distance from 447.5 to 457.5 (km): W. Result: 84.82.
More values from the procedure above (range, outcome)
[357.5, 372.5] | 86.97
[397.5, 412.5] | 92.05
